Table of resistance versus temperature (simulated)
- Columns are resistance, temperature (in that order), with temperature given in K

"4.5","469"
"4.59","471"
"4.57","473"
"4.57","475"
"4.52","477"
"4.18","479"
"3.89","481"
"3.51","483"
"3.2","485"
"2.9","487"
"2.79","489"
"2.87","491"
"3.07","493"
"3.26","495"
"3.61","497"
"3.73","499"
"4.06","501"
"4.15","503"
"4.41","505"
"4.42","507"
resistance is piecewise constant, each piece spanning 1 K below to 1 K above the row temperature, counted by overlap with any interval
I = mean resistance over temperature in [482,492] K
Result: 3.05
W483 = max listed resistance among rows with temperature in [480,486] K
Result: 3.89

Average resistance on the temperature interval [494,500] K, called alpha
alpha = 3.53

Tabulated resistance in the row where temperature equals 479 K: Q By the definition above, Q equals 4.18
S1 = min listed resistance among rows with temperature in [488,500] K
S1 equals 2.79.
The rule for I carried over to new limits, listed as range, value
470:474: 4.58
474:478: 4.54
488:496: 3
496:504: 3.89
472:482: 4.35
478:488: 3.54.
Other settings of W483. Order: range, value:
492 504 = 4.15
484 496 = 3.26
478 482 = 4.18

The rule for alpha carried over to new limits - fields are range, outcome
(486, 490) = 2.84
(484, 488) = 3.05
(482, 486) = 3.35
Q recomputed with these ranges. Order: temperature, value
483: 3.51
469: 4.5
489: 2.79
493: 3.07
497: 3.61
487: 2.9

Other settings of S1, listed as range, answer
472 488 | 2.9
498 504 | 3.73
